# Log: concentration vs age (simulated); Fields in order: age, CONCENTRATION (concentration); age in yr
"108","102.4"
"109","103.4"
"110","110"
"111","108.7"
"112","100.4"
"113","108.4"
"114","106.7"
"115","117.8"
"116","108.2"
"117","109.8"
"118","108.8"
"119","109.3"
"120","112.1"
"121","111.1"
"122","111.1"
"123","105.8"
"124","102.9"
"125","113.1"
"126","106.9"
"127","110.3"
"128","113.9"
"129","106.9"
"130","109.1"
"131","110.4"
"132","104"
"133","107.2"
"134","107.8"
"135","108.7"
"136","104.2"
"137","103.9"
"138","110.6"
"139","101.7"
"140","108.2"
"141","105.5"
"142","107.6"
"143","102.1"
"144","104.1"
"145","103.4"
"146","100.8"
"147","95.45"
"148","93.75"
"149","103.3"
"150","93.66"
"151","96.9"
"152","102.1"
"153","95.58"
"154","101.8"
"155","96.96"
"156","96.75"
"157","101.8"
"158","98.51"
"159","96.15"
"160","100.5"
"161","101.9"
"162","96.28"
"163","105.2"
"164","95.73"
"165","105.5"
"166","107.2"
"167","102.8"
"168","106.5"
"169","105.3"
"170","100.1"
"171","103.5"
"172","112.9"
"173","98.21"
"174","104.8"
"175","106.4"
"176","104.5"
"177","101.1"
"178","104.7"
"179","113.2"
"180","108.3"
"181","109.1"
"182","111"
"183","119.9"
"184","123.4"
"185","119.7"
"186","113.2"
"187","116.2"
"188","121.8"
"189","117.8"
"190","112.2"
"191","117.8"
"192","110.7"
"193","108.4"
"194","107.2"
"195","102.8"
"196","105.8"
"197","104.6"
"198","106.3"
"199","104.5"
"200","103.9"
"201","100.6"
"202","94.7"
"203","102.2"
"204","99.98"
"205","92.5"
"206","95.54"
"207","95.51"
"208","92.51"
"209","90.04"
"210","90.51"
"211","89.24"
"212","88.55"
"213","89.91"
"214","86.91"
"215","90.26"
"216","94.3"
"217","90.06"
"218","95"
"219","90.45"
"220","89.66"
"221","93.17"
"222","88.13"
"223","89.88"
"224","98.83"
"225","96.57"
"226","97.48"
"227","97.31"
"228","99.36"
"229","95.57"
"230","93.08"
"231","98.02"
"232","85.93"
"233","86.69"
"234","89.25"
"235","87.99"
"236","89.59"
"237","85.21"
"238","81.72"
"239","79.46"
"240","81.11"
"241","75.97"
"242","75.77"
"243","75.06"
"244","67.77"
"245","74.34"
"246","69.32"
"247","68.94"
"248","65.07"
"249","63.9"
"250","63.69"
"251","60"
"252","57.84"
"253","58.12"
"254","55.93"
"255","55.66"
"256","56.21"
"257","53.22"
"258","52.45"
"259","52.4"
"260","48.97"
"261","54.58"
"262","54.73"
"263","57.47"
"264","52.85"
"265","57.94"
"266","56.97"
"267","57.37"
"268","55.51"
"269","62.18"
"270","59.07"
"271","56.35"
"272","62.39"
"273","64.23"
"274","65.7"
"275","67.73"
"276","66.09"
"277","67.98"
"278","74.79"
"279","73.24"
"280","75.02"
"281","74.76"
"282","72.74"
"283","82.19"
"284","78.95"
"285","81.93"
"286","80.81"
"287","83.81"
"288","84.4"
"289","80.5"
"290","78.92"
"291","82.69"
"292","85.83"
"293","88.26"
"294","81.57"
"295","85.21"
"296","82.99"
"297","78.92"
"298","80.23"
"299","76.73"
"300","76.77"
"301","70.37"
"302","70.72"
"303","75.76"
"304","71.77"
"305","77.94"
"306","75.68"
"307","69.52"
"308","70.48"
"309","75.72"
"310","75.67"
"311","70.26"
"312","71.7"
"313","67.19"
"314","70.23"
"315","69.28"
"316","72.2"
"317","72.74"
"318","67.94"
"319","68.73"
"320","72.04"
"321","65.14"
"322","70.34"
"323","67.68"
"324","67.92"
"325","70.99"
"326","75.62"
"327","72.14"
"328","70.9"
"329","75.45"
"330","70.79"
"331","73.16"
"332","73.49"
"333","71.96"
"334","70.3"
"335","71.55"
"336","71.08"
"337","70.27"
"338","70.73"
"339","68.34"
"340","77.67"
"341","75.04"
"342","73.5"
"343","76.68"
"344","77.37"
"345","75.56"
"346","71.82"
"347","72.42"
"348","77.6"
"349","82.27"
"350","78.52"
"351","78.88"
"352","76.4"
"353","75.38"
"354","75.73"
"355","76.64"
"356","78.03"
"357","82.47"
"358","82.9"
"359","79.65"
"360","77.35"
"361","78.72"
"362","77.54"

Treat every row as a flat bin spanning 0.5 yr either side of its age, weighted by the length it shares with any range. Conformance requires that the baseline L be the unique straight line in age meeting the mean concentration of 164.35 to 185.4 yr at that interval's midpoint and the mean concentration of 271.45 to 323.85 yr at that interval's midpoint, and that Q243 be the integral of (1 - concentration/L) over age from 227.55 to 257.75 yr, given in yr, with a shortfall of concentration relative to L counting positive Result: 5.05 yr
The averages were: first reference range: 108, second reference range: 74.4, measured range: 74.8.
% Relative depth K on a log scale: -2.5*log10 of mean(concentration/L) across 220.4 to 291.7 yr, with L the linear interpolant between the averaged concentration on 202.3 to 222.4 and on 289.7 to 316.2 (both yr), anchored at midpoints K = 0.16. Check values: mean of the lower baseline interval 92.3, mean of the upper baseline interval 76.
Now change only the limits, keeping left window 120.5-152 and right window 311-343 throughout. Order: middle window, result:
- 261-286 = 0.22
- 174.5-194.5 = -0.16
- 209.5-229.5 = -0.03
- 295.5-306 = 0.00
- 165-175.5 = -0.06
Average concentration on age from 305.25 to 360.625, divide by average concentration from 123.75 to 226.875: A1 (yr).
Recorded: 0.72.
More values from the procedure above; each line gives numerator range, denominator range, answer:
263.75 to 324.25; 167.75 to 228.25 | 0.71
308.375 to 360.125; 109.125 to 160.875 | 0.70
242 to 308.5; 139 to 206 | 0.66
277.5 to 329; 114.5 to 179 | 0.72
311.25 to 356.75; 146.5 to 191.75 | 0.69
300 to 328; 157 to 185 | 0.68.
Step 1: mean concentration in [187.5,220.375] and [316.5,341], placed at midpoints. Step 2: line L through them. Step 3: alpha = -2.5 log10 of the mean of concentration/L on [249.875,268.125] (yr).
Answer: 0.48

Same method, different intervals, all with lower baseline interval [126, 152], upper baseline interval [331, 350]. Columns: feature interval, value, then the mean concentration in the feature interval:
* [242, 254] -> 0.32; 65.8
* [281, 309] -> 0.03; 78.6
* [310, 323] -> 0.11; 70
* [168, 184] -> -0.09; 107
